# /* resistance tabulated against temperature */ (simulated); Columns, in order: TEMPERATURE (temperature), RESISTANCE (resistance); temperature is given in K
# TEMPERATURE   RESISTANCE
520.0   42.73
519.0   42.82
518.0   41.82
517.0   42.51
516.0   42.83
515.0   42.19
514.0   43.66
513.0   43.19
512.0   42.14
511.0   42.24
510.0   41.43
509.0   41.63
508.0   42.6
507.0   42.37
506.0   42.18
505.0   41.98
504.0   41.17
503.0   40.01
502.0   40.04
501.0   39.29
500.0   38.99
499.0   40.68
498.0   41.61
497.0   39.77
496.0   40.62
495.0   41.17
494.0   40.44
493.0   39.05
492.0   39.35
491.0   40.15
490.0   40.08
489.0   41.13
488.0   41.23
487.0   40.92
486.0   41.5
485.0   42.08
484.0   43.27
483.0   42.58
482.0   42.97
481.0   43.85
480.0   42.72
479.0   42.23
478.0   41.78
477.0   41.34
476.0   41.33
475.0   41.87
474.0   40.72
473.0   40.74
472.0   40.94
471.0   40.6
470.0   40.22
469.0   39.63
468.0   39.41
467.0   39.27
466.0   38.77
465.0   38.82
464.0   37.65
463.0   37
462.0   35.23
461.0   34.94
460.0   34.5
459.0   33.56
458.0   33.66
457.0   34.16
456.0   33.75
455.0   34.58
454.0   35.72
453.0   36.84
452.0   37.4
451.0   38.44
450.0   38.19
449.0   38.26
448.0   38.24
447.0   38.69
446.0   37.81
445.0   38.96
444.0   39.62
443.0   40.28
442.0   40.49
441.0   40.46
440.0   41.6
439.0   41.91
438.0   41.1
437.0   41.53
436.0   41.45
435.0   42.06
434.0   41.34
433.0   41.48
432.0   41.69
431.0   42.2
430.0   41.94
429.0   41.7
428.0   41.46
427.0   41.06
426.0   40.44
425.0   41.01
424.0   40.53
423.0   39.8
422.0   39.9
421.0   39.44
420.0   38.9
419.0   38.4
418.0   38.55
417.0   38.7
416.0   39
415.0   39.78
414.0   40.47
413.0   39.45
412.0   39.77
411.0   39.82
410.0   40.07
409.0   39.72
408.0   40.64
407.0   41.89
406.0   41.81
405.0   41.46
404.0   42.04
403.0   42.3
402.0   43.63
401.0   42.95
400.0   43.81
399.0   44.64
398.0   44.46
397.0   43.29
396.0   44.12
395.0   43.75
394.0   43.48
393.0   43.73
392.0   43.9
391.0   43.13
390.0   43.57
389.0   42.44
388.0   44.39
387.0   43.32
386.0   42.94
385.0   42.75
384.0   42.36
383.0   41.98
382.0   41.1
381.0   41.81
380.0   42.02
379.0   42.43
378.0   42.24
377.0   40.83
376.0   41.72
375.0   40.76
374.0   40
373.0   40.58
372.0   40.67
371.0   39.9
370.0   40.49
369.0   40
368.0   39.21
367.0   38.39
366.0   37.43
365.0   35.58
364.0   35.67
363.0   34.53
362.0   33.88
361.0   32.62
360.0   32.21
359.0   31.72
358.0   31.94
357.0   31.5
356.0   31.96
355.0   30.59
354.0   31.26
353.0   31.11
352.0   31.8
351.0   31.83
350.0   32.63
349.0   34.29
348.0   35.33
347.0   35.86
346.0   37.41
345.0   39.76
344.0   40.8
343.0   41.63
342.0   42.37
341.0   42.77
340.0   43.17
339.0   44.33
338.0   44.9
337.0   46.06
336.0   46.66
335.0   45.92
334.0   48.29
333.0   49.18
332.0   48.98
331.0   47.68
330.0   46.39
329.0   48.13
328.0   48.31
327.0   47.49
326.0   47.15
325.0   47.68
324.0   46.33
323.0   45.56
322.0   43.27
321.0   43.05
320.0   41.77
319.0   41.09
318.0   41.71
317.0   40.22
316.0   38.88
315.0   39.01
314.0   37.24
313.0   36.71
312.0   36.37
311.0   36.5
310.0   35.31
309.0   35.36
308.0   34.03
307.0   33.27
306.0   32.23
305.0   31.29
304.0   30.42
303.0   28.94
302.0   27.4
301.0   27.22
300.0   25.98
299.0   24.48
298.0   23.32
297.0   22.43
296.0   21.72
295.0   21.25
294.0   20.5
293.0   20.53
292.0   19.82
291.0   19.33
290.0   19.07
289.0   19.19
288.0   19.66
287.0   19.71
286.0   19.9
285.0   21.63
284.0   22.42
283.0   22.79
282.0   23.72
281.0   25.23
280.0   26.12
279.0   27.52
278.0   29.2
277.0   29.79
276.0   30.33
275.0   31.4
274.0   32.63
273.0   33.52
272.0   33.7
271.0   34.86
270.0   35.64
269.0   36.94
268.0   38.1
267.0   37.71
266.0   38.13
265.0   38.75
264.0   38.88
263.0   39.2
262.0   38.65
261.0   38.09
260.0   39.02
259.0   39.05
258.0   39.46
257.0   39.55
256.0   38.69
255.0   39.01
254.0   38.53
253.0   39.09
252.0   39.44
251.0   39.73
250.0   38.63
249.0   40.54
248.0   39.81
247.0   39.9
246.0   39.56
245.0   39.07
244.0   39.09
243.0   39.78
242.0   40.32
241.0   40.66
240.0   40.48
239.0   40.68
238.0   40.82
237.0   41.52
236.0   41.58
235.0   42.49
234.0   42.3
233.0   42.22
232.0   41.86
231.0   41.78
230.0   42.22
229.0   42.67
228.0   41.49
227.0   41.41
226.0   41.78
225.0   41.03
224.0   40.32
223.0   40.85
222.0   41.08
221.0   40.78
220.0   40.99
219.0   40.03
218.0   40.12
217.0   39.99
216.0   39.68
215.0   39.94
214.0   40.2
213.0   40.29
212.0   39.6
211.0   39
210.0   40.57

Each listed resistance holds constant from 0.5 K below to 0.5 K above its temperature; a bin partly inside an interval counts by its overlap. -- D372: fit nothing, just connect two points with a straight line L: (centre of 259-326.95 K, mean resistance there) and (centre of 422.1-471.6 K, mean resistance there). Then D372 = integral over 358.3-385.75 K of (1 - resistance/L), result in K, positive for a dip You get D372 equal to -2.6 K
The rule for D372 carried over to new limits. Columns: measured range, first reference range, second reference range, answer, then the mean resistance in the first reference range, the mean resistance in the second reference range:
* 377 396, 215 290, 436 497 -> -2.24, 36.4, 39.4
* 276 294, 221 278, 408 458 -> 7.47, 38.9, 39.5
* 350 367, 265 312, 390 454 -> 0.86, 28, 40.9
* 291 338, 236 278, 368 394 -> 3.57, 38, 41.9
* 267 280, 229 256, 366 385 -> 2.50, 40.4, 40.9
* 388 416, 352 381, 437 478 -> -3.54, 36.8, 38.5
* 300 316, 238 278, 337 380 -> 1.82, 37.8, 37.5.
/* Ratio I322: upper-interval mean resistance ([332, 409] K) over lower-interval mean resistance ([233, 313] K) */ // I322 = 1.2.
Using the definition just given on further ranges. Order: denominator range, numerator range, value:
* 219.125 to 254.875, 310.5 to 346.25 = 1.07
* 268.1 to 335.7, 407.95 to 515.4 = 1.20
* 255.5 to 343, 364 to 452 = 1.17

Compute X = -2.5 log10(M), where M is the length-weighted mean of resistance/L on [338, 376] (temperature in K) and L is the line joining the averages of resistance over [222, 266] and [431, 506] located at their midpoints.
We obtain 0.089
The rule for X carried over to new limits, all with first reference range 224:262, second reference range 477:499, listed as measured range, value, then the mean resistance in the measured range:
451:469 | 0.137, 36.3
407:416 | 0.027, 40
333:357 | 0.053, 38.8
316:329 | -0.095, 44.4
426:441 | -0.011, 41.5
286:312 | 0.481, 26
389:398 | -0.068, 43.6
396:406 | -0.056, 43.2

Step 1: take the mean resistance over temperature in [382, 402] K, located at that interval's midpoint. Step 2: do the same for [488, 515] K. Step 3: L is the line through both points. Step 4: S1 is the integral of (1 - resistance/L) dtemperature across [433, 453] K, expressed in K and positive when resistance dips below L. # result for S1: 1.2 K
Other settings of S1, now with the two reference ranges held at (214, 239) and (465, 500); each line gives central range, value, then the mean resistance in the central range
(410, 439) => 0.36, 40.5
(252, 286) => 6.12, 33.7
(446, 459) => 1.44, 36.4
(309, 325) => 0.31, 40.3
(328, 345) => -1.78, 45.4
